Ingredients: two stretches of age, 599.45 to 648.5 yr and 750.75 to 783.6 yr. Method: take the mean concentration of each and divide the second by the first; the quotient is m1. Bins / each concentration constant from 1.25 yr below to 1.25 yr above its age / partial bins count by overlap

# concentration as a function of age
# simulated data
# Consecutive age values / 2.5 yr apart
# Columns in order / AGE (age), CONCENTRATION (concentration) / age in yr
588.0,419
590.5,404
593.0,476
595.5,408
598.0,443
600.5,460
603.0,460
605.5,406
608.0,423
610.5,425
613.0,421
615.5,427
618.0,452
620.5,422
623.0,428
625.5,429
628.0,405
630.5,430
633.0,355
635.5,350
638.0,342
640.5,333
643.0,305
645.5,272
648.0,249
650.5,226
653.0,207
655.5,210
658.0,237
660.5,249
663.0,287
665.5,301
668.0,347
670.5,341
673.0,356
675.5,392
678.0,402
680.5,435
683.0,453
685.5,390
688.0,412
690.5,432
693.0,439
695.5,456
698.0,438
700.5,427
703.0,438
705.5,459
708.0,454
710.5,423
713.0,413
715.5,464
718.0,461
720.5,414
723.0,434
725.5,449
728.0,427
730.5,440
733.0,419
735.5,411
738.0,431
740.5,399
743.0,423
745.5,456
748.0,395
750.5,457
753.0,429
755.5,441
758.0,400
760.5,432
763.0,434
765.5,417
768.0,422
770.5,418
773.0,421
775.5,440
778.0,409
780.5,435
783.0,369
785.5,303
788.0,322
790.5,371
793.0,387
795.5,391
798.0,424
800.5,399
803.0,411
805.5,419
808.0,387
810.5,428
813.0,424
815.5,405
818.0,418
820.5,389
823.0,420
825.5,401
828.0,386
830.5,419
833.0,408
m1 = 1.08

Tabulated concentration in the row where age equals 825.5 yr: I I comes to 401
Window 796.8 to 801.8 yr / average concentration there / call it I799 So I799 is 411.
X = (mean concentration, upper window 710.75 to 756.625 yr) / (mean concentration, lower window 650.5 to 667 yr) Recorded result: 1.74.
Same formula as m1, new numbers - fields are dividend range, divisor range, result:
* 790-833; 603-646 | 1.03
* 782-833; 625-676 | 1.26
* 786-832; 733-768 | 0.94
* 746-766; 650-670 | 1.63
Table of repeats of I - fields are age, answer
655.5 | 210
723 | 434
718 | 461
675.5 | 392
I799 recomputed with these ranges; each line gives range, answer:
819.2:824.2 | 404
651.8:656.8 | 209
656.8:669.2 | 284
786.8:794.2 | 360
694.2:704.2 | 440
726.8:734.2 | 429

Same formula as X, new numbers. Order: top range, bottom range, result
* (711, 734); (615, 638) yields 1.07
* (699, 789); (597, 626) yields 0.97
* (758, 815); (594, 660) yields 1.10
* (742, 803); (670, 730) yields 0.96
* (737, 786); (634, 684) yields 1.33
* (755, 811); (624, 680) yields 1.25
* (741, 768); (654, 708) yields 1.13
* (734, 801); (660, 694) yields 1.09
